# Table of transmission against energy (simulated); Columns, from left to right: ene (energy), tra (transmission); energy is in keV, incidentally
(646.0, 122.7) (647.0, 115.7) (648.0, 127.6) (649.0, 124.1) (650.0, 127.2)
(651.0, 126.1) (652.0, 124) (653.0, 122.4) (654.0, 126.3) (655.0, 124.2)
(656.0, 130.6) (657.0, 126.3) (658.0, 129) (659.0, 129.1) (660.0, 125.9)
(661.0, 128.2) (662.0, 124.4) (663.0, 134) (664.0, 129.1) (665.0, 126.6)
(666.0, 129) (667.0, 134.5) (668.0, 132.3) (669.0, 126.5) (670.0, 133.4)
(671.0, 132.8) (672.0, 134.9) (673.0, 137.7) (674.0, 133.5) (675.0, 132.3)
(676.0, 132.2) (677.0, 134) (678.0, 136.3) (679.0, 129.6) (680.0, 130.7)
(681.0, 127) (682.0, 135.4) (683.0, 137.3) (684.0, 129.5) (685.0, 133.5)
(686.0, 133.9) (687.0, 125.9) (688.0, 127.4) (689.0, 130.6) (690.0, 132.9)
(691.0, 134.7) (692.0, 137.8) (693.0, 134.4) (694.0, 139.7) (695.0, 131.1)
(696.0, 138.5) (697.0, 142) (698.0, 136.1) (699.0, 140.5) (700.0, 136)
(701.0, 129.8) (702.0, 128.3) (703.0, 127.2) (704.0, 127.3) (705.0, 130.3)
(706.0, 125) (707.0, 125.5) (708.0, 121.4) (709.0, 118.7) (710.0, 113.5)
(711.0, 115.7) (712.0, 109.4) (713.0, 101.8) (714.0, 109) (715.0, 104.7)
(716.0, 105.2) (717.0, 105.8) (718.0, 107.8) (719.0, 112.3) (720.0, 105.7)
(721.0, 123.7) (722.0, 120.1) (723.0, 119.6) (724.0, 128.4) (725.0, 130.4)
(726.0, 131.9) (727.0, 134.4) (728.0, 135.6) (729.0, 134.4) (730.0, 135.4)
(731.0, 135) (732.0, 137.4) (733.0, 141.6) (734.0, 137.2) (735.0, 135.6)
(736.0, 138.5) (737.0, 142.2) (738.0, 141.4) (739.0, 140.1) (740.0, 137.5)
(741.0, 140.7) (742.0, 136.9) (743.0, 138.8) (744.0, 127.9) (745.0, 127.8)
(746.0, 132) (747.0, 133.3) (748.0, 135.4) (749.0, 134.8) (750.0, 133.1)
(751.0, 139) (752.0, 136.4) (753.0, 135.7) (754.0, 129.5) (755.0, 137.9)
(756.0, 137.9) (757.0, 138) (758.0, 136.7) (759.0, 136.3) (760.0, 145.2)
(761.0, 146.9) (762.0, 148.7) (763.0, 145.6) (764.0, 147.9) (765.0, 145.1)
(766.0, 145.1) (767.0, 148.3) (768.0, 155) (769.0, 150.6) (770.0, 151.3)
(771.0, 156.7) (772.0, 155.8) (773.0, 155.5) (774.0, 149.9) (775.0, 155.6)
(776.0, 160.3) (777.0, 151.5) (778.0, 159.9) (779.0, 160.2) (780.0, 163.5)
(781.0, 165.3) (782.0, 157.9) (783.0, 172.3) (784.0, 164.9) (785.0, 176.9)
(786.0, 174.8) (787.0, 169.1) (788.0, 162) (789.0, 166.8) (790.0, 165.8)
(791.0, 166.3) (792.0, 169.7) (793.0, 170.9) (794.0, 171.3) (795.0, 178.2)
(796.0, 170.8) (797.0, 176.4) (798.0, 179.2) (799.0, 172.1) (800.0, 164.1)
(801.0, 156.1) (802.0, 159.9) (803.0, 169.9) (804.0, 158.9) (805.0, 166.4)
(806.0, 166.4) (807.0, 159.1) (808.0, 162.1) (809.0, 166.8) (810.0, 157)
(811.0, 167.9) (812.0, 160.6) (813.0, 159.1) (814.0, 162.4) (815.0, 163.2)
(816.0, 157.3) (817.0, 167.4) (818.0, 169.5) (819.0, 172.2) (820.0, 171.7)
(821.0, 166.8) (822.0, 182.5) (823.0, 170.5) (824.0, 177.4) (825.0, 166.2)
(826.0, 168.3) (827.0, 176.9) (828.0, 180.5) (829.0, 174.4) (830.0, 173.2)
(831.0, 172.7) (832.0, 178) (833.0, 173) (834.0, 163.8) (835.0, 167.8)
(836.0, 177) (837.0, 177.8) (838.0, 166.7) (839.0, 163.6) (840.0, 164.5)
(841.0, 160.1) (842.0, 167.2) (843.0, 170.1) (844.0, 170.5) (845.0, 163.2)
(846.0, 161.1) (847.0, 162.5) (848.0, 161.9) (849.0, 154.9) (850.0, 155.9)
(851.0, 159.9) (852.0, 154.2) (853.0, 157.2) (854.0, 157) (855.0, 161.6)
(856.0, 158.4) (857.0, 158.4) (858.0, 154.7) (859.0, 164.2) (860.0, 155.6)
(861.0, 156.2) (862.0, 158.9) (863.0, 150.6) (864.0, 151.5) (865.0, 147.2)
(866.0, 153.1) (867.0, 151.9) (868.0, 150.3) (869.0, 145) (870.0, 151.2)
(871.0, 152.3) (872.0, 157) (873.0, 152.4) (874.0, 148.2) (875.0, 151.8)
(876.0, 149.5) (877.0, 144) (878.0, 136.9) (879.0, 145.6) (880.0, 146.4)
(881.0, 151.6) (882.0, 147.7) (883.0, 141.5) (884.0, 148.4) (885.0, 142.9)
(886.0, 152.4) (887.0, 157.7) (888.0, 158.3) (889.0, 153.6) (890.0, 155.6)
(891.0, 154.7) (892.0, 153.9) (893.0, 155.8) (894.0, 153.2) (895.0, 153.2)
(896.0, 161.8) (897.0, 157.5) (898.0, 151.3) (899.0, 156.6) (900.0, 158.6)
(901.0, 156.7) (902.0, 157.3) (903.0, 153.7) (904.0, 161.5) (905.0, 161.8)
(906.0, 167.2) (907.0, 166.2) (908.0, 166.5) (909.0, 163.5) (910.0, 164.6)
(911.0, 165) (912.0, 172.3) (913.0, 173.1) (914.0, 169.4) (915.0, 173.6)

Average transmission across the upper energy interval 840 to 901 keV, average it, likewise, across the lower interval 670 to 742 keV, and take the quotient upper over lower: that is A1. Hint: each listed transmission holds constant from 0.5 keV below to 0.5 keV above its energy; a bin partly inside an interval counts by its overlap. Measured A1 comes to 1.20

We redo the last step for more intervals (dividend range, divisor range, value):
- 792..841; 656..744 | 1.30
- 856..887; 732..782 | 1.05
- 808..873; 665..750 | 1.26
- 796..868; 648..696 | 1.26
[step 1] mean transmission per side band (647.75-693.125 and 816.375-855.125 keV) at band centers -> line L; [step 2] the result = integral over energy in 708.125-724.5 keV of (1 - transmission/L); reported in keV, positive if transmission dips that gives 3.2 keV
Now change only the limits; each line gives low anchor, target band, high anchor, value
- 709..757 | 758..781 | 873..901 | -3.05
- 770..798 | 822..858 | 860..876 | -2.37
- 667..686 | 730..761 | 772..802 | 3.31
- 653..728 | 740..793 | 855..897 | -4.62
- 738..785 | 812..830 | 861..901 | -2.51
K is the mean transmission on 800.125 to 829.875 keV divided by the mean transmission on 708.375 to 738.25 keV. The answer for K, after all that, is 1.35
